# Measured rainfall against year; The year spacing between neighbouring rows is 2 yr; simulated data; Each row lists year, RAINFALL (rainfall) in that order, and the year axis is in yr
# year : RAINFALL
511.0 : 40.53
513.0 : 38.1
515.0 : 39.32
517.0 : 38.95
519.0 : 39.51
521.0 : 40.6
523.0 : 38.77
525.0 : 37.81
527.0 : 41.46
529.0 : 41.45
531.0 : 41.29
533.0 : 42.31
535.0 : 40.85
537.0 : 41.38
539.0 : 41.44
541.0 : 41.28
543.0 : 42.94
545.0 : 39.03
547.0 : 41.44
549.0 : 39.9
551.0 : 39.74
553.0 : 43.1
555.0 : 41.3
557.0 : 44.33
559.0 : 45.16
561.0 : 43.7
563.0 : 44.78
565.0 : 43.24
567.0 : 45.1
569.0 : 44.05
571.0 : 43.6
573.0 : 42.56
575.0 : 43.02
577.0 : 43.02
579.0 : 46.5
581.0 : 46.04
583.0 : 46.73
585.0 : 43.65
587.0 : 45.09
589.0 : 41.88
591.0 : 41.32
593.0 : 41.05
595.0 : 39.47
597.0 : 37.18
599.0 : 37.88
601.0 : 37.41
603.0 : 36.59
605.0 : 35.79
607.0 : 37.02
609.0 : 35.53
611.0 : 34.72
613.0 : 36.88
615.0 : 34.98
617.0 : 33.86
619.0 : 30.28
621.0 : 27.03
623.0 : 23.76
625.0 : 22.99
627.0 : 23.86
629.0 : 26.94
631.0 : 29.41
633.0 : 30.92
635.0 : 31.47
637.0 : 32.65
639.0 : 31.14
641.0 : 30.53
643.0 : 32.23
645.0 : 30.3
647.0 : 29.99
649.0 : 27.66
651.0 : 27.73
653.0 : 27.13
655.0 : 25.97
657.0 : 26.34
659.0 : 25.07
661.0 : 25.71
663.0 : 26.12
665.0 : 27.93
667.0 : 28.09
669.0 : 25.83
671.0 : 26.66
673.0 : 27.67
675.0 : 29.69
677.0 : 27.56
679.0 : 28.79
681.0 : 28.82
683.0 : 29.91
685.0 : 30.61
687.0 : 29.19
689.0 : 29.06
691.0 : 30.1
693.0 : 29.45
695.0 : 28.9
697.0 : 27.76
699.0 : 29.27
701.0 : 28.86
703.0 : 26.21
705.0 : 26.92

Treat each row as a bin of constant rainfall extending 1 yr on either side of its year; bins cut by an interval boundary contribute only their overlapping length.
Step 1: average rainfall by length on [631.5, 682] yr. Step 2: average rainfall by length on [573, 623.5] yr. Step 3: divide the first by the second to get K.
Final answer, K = 0.74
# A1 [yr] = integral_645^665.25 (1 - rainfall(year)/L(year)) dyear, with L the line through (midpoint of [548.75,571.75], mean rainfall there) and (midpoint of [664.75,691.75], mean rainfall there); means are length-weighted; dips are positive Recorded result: 2.8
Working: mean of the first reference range 43.3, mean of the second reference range 28.6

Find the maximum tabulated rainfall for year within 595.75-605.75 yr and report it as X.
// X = 37.88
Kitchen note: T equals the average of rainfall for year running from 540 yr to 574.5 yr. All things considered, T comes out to 42.7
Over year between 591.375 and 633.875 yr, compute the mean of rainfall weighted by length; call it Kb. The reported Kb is 33.2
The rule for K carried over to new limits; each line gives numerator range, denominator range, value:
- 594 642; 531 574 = 0.76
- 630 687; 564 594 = 0.65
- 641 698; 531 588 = 0.66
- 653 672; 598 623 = 0.77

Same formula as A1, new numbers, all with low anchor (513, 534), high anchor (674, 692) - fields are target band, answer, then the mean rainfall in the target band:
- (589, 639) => 0.9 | 33.4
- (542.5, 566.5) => -2.8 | 42.4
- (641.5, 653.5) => 0.9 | 29.3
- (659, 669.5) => 1.4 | 26.6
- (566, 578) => -2.2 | 43.6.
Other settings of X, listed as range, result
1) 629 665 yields 32.65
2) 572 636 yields 46.73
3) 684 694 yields 30.61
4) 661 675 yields 29.69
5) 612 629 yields 36.88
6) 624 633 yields 30.92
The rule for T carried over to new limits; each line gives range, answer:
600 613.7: 36.3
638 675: 27.9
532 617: 41.2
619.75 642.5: 28.4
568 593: 43.8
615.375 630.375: 27.4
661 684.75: 27.9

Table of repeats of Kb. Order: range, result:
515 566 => 41.4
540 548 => 41.2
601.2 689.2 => 29.6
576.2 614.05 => 40.2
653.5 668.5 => 26.5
